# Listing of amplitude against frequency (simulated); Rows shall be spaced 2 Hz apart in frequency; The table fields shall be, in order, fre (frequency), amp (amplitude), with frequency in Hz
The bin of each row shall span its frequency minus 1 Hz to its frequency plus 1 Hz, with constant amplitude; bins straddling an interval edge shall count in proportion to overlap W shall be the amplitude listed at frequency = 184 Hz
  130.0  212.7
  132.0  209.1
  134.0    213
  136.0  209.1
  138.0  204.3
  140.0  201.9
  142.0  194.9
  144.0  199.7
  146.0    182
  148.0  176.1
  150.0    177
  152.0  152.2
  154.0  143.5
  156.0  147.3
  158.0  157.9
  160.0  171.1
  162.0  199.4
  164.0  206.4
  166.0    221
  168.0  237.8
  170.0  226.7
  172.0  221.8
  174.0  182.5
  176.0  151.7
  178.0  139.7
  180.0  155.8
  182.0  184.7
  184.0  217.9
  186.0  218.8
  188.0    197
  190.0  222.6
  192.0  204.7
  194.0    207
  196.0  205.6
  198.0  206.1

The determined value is 217.9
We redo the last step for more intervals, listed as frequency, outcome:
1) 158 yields 157.9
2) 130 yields 212.7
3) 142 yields 194.9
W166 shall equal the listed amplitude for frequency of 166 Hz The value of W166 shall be 221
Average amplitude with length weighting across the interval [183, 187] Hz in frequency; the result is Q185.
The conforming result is 218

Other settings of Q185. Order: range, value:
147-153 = 168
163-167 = 214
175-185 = 170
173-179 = 158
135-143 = 203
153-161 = 155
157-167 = 191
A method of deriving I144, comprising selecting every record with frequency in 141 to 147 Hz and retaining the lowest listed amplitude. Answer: 182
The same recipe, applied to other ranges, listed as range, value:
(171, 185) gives 139.7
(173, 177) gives 151.7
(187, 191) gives 197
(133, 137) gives 209.1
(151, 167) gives 143.5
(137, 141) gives 201.9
